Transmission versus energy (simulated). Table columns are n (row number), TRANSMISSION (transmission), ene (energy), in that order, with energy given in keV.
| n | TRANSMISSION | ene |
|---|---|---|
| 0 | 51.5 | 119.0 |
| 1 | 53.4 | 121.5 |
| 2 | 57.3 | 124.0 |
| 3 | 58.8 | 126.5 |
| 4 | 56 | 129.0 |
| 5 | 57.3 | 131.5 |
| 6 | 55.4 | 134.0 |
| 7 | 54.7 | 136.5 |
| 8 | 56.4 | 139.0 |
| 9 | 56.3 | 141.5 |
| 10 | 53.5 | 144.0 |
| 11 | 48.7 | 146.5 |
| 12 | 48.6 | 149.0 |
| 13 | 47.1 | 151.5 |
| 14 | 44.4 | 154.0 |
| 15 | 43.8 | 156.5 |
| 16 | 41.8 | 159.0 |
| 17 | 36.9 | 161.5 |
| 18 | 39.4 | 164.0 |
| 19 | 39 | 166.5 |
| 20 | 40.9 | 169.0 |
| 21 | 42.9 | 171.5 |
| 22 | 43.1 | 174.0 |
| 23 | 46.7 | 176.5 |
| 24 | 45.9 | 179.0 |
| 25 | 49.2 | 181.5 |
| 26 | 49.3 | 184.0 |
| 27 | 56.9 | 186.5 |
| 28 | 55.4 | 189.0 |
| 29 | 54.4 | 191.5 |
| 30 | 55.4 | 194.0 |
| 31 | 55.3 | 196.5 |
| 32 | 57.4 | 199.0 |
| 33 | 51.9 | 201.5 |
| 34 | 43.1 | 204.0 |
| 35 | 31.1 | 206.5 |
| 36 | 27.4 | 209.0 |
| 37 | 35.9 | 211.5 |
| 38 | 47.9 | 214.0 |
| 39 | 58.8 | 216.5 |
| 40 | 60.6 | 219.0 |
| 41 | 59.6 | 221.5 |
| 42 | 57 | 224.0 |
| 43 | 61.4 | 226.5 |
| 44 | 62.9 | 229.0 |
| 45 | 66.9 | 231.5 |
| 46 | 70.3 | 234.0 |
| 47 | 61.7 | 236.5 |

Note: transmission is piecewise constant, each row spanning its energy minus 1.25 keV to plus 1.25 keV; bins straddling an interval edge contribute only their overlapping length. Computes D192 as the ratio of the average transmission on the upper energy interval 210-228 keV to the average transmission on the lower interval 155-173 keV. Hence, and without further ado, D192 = 1.3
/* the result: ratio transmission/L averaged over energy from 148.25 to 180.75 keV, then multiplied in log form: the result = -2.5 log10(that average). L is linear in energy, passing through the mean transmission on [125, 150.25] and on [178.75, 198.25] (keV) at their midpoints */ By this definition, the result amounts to 0.241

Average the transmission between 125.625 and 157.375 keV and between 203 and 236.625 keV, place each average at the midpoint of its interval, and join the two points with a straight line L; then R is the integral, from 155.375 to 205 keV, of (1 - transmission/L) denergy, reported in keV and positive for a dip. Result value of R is 4.9 keV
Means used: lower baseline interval 52.4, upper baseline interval 53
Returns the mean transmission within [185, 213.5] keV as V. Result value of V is 47.7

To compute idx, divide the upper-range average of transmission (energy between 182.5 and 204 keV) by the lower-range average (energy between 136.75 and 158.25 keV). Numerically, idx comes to 1.1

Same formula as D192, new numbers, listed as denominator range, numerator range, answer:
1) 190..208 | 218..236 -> 1.26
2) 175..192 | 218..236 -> 1.23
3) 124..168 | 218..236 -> 1.27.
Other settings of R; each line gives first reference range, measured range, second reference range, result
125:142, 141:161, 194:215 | 2.3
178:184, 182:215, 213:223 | 2.5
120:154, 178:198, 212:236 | 1.6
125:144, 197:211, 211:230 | 3.4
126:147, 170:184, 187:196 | 2.4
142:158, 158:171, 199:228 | 2.3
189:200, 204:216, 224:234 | 4.4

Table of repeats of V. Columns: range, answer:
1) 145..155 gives 47.4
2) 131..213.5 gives 47.4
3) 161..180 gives 42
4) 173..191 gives 49.8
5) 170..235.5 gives 51.8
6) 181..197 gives 53.8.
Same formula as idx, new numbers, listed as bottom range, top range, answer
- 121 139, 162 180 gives 0.75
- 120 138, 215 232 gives 1.08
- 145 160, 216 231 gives 1.32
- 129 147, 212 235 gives 1.09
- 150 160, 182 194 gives 1.21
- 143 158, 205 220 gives 0.91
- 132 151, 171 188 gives 0.90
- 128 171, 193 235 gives 1.10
